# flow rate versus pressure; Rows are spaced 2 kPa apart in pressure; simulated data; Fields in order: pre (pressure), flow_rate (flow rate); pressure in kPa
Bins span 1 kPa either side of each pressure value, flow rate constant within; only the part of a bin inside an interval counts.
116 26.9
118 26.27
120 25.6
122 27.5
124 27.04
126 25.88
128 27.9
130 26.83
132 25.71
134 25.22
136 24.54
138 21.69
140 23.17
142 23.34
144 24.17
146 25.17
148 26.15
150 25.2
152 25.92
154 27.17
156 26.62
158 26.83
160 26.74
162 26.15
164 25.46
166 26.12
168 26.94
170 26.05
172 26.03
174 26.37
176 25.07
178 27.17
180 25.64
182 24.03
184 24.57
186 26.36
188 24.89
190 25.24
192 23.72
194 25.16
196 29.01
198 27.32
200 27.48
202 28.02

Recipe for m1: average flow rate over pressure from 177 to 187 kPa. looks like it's 25.6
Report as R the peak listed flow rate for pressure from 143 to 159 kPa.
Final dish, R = 27.17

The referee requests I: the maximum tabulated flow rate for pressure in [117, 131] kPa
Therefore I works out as 27.9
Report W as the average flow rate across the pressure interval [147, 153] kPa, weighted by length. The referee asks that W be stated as 25.8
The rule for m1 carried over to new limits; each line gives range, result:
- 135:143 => 23.2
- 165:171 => 26.4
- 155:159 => 26.7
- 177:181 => 26.4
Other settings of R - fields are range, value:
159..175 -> 26.94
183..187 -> 26.36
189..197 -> 29.01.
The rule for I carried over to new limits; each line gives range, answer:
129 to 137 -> 26.83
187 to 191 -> 25.24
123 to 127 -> 27.04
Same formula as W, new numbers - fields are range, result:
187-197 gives 25.6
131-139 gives 24.3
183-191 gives 25.3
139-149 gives 24.4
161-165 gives 25.8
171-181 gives 26.1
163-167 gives 25.8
